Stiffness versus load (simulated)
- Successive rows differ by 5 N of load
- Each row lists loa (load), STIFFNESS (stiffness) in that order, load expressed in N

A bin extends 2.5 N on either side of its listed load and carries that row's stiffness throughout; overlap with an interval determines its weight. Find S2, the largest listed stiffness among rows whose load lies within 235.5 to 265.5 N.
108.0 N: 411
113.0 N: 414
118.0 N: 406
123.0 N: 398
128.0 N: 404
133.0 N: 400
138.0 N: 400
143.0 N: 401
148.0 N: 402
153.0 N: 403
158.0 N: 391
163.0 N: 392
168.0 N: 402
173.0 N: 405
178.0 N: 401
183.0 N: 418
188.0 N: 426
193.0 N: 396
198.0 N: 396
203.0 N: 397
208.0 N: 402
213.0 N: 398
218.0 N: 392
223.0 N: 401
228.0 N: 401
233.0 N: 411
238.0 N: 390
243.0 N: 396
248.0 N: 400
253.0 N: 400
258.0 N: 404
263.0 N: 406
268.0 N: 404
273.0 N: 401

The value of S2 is 406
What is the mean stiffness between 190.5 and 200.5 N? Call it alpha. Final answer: 396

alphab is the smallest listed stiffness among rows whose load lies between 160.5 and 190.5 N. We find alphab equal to 392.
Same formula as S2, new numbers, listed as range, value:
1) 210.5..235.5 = 411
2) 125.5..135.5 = 404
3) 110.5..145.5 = 414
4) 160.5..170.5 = 402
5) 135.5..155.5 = 403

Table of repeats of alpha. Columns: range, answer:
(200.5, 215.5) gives 399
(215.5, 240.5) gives 399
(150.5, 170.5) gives 397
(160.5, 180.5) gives 400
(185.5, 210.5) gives 403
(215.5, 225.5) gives 396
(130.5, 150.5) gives 401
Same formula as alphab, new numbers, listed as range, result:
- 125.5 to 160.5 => 391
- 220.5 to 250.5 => 390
